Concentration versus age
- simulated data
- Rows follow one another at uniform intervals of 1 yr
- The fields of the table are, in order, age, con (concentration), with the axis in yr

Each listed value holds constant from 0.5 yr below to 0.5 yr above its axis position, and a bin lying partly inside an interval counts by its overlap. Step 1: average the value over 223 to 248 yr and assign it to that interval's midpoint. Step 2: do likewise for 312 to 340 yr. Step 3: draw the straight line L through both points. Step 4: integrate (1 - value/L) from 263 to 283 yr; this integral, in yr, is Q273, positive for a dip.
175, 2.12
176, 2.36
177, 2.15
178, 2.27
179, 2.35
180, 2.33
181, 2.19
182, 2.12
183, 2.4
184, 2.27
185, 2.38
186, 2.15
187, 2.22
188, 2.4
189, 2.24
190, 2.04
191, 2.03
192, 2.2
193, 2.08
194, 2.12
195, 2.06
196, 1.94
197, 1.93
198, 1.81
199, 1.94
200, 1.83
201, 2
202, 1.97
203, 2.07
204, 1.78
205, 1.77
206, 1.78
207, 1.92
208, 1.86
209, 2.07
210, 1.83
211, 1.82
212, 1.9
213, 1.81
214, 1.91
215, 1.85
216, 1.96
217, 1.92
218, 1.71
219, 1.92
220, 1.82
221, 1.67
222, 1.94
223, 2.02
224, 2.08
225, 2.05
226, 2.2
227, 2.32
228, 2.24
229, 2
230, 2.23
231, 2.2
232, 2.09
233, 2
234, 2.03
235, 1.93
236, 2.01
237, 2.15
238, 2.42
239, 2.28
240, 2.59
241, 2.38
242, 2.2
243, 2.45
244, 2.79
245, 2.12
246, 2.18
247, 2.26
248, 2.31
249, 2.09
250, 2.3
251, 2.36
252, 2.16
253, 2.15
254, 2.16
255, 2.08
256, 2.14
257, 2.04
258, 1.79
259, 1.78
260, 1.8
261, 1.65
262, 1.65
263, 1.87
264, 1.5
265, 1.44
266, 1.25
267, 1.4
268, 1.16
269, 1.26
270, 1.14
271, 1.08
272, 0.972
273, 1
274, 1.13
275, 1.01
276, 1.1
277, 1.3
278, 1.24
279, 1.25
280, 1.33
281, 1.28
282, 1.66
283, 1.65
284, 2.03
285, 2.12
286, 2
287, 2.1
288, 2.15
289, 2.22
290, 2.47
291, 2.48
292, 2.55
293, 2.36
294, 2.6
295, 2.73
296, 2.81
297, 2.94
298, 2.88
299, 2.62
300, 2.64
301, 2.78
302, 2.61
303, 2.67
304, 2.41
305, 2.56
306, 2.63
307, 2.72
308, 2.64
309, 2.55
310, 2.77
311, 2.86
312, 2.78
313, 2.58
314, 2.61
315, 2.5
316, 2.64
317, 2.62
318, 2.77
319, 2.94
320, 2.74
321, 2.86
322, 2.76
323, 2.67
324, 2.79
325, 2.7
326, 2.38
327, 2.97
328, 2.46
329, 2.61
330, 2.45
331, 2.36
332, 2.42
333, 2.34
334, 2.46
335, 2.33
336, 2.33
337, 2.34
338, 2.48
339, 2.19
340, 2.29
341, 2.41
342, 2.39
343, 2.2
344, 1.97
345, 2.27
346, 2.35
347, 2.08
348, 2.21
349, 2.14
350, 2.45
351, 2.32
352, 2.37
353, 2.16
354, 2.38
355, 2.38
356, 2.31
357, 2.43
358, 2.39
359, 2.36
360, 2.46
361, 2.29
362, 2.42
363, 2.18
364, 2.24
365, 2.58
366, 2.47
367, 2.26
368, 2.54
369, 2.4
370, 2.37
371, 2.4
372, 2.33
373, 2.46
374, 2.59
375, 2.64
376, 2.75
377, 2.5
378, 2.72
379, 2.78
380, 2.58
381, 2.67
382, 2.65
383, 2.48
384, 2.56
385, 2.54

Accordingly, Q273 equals 9.3 yr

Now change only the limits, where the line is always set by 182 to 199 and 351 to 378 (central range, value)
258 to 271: 4.4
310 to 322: -2.0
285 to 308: -2.3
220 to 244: 0.5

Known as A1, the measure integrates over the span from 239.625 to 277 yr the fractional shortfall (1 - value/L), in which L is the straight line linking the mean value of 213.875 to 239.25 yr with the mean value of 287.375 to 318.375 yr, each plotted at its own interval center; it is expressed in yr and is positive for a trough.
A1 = 7.6 yr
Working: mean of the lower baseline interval 2.04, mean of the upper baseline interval 2.62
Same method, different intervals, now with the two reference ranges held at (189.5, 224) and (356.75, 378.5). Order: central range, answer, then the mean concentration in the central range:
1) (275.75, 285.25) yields 3.0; 1.49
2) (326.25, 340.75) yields -0.6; 2.43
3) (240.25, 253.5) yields -1.6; 2.29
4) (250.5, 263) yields 0.6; 1.98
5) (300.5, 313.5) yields -2.4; 2.66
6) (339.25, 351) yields 0.6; 2.25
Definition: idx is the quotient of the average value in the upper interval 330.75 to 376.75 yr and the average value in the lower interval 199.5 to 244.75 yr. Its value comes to 1.16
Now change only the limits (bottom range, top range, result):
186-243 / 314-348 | 1.22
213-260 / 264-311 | 0.95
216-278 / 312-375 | 1.30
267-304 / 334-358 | 1.19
